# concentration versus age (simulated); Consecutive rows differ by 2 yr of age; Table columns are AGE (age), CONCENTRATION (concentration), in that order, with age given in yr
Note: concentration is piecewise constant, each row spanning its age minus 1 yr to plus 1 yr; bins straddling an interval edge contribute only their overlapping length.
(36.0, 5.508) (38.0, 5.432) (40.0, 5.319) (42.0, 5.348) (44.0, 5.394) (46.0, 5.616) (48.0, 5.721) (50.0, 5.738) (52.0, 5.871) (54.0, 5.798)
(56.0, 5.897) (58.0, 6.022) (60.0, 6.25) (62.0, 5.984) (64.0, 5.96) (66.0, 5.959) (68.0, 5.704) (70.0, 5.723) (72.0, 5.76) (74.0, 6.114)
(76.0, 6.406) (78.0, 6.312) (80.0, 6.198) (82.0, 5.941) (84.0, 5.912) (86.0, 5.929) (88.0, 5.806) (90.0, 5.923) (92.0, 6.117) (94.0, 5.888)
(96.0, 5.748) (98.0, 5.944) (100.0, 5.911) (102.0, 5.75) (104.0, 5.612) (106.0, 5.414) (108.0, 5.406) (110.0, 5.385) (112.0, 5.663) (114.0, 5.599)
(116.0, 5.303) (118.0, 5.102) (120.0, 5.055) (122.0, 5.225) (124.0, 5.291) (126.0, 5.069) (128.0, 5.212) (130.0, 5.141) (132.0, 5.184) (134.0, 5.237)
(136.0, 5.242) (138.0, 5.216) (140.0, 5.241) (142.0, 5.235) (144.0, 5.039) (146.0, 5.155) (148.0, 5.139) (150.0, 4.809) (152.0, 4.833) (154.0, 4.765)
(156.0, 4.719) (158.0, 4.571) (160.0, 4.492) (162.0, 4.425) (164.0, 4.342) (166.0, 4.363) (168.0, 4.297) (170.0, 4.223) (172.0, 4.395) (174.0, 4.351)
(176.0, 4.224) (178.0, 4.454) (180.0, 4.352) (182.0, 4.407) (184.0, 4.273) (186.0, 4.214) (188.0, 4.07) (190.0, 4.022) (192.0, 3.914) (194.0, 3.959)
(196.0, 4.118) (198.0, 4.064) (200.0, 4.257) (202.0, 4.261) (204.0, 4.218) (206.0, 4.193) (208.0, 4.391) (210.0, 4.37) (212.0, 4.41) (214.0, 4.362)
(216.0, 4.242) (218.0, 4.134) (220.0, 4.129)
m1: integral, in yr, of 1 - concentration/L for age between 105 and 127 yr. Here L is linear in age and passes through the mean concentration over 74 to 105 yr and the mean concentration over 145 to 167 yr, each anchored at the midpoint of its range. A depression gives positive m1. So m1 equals 0.6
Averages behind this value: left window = 5.96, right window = 4.69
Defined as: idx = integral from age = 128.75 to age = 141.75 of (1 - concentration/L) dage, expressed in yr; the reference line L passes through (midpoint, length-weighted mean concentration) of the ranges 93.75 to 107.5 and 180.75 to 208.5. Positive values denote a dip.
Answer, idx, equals -0.1 yr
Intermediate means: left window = 5.73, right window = 4.17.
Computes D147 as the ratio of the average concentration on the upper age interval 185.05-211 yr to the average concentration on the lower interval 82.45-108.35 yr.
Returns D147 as 0.7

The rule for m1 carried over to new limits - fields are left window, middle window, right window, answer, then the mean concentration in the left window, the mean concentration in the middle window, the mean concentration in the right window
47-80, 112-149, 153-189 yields -1.8 yr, 5.96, 5.22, 4.39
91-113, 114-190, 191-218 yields 3.2 yr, 5.71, 4.78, 4.21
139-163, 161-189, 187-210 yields 1.2 yr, 4.87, 4.31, 4.14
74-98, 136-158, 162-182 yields -0.8 yr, 6.02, 5.01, 4.34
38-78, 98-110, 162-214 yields -0.8 yr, 5.82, 5.63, 4.25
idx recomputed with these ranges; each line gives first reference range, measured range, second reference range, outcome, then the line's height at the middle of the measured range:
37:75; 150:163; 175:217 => 0.0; 4.66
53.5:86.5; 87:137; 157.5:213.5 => -1.1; 5.37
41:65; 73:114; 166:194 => -4.3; 5.3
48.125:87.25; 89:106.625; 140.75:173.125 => -0.9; 5.53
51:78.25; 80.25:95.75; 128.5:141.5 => -0.6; 5.72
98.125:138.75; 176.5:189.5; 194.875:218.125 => 0.8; 4.55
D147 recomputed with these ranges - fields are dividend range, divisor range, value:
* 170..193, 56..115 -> 0.72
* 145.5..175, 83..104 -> 0.78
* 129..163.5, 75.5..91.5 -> 0.82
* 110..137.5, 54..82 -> 0.87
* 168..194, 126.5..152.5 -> 0.82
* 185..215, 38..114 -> 0.72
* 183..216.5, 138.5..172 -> 0.89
